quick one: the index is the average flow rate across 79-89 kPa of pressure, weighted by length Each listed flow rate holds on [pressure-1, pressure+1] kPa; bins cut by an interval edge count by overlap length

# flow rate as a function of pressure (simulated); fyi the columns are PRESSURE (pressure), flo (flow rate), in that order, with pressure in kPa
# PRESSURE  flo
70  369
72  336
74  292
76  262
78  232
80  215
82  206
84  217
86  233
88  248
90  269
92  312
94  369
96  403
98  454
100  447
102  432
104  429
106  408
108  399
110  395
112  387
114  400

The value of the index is 224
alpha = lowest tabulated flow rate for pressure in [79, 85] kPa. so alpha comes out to 206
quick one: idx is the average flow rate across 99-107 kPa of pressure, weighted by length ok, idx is 429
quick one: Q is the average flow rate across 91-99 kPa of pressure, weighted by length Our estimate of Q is 384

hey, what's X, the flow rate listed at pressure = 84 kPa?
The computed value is 217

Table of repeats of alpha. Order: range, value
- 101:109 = 399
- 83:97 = 217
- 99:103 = 432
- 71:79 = 232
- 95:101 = 403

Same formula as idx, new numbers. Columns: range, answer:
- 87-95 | 300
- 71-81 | 267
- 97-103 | 444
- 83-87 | 225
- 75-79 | 247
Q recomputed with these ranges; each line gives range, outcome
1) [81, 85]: 212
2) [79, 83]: 210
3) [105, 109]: 404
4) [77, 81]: 224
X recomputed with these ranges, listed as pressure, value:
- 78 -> 232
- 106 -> 408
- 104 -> 429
